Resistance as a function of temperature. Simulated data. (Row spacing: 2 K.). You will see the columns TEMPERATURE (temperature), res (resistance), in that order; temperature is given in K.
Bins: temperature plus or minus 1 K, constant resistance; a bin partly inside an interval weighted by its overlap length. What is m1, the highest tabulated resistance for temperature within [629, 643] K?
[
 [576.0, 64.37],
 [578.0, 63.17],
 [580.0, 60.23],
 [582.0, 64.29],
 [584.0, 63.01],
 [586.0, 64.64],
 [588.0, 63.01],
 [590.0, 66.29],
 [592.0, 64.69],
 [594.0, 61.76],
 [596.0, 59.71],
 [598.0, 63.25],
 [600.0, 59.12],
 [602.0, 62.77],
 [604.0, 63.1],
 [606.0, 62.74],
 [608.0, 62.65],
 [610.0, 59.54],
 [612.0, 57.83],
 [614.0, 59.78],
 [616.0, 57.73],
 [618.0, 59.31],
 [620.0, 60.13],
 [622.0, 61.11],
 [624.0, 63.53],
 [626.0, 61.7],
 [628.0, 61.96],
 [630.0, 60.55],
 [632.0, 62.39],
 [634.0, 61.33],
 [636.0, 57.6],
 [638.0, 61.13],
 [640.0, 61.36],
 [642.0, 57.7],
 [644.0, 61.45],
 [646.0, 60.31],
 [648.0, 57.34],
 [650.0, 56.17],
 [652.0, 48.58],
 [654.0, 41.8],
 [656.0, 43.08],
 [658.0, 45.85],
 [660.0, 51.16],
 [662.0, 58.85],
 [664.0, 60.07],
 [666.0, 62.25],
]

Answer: 62.39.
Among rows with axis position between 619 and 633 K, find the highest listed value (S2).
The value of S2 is 63.53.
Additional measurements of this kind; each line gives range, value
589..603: 66.29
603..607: 63.1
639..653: 61.45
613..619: 59.78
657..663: 58.85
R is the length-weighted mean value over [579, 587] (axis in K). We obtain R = 63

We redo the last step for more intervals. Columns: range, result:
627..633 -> 61.6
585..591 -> 64.6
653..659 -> 43.6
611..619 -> 58.7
